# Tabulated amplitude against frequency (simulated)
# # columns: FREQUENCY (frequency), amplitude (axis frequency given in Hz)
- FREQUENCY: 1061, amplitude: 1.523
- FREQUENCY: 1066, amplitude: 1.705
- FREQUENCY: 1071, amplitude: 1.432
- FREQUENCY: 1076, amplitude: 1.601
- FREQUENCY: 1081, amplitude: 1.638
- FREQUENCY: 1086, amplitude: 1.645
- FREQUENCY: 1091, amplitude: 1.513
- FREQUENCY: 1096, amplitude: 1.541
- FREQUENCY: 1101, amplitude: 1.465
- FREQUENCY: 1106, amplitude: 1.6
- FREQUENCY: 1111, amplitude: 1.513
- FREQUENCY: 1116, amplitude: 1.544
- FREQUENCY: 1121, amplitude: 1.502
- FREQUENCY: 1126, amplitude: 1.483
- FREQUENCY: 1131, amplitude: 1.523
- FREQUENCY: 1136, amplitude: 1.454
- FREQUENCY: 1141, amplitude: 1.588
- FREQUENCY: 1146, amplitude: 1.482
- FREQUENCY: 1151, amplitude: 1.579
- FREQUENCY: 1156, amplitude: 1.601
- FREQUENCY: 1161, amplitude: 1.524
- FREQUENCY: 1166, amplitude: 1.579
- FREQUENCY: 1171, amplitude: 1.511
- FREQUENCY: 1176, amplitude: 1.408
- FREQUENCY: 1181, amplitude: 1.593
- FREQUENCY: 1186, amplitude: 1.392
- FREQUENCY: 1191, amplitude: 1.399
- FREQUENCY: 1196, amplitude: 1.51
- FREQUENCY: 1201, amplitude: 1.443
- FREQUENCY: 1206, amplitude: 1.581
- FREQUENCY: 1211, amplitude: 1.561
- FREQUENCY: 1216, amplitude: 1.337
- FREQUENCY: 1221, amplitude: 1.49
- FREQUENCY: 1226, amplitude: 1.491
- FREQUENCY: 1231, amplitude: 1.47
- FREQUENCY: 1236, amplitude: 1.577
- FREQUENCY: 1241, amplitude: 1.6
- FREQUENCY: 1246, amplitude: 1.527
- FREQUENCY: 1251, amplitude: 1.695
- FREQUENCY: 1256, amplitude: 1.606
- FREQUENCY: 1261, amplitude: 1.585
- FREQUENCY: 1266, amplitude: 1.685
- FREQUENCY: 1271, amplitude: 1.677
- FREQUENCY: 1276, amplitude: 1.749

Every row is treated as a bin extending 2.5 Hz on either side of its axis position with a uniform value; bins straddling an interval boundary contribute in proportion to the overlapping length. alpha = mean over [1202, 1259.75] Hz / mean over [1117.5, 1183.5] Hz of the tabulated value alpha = 1.01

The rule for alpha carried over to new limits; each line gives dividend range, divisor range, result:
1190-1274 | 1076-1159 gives 1.00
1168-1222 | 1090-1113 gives 0.97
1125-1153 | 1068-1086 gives 0.97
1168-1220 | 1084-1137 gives 0.97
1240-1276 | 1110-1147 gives 1.08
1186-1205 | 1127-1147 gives 0.96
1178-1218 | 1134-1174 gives 0.96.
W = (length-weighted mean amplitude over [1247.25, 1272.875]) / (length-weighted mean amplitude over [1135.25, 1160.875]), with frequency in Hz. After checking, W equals 1.06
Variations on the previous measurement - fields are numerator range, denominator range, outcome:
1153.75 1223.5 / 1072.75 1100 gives 0.95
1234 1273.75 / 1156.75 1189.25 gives 1.08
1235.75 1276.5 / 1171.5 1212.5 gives 1.10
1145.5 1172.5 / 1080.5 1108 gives 0.99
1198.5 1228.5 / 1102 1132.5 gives 0.97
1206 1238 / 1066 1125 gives 0.96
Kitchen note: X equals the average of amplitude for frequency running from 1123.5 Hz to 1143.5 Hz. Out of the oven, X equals 1.51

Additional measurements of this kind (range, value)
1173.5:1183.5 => 1.5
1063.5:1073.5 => 1.57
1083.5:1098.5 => 1.57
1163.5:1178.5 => 1.5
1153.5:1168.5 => 1.57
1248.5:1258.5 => 1.65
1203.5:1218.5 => 1.49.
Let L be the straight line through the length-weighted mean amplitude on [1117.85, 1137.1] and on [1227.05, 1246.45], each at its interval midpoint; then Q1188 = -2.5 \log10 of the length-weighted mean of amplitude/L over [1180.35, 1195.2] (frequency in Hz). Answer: 0.05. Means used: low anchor 1.49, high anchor 1.54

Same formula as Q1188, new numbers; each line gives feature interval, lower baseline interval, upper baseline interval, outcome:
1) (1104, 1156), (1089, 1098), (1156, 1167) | 0.01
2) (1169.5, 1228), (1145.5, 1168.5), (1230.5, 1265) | 0.07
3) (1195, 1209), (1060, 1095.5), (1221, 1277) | 0.06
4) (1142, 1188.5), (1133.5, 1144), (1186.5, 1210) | -0.01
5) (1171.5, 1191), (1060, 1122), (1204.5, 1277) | 0.08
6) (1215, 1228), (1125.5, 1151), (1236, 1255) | 0.10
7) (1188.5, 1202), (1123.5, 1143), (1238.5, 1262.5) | 0.08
